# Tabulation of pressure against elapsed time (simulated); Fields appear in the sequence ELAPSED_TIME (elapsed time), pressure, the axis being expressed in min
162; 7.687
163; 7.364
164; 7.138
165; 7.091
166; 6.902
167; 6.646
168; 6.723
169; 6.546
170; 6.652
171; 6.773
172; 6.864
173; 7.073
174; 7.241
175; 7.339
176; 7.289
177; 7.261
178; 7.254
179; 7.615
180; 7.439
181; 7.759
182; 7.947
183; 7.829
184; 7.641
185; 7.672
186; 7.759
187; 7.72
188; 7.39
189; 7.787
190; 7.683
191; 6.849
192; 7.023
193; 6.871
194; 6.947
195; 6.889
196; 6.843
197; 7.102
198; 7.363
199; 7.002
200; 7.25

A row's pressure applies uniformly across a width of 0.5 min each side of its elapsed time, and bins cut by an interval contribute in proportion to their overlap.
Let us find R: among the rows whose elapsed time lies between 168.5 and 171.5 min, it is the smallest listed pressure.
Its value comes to 6.546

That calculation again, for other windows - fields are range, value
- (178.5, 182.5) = 7.439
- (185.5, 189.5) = 7.39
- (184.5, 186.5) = 7.672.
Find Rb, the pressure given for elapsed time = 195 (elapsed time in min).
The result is 6.889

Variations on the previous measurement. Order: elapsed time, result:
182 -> 7.947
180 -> 7.439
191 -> 6.849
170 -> 6.652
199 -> 7.002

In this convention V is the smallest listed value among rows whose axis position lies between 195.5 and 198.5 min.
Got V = 6.843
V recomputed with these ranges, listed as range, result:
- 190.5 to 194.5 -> 6.849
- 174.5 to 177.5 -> 7.261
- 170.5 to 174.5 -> 6.773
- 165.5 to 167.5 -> 6.646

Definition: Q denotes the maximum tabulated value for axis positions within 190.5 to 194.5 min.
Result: 7.023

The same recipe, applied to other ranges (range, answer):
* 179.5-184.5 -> 7.947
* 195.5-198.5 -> 7.363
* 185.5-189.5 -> 7.787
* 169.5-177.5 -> 7.339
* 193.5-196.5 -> 6.947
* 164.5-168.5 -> 7.091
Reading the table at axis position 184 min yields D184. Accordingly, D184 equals 7.641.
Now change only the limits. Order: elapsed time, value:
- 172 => 6.864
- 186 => 7.759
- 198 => 7.363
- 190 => 7.683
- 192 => 7.023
